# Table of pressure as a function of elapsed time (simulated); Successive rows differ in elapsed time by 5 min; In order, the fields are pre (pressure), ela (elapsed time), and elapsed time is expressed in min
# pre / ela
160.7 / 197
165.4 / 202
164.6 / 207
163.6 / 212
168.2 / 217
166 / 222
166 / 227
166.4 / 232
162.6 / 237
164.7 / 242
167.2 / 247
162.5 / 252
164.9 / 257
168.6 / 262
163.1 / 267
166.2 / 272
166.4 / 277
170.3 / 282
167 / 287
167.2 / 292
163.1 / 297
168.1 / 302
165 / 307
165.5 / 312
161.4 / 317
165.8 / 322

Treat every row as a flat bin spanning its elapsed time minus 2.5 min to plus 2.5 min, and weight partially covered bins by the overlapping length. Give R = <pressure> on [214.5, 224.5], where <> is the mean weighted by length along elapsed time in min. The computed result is 167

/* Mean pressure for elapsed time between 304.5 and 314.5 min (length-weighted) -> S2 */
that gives 165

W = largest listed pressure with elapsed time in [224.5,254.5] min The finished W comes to 167.2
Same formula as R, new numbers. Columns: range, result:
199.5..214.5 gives 165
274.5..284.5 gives 168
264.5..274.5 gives 165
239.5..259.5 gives 165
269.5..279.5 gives 166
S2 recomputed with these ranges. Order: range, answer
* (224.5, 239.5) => 165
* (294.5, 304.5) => 166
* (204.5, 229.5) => 166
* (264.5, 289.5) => 167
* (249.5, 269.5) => 165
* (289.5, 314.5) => 166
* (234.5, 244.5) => 164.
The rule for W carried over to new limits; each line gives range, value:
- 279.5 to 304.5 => 170.3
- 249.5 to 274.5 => 168.6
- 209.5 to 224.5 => 168.2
